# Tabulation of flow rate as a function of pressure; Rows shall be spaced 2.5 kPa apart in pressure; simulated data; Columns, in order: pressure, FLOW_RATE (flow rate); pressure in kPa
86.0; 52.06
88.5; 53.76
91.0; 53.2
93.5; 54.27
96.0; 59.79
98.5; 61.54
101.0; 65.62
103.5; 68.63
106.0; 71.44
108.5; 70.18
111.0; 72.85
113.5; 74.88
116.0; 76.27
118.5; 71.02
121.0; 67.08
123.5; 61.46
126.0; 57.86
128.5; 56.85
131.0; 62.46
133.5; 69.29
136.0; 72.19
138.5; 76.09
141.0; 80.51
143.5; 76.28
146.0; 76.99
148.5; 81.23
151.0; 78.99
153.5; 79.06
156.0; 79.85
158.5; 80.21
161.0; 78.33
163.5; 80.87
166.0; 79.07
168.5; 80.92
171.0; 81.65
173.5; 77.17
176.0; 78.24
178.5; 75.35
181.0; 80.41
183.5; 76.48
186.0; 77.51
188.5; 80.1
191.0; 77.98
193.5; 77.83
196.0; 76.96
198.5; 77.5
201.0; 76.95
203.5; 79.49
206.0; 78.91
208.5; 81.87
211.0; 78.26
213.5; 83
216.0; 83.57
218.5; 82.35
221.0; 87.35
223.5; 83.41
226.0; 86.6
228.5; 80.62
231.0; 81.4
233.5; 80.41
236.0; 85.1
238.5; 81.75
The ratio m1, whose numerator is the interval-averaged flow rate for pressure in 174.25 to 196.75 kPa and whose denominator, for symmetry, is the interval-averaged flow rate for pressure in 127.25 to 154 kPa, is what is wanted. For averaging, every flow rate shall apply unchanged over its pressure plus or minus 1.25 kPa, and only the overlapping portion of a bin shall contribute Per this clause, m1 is 1.06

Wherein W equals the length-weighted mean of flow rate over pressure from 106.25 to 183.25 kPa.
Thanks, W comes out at 74.4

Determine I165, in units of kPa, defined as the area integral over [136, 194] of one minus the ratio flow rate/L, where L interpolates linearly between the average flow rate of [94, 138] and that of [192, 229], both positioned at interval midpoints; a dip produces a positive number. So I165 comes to -3.50 kPa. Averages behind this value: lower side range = 67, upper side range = 81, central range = 78.6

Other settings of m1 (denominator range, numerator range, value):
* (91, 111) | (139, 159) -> 1.23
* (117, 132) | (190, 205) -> 1.23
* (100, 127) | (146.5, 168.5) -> 1.16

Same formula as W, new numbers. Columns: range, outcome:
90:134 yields 65.3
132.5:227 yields 79.2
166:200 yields 78.3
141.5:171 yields 79.4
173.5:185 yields 77.6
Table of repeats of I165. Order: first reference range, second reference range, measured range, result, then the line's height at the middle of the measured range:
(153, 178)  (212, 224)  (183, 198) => 0.7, 81.5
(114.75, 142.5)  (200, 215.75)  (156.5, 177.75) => -1.6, 74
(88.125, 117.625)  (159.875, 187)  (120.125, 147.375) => 1.0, 71.4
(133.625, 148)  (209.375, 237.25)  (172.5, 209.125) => 1.0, 80.2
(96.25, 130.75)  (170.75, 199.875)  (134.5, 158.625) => -2.0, 72.1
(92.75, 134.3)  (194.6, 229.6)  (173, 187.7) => -0.3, 76.3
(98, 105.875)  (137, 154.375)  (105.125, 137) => 1.6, 71.7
